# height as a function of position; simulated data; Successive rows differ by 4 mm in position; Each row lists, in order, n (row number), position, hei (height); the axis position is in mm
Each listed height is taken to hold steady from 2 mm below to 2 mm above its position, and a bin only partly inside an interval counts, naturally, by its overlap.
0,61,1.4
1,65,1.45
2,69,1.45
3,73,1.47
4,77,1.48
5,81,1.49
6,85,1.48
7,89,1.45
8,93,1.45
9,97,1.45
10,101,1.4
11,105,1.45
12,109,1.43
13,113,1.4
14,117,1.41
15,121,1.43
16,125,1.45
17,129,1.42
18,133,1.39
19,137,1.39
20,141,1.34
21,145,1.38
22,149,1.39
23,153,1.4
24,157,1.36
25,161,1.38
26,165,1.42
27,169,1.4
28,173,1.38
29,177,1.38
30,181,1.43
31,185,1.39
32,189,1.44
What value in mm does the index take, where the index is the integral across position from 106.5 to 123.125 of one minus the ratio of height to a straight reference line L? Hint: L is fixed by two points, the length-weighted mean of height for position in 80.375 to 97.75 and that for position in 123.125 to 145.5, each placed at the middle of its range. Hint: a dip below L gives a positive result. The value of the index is 0.1 mm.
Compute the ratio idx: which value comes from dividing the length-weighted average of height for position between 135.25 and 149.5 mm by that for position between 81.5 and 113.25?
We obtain 0.95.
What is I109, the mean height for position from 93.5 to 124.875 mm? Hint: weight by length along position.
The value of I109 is 1.43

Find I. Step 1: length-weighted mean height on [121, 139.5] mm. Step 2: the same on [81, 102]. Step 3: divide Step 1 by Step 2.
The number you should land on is 0.97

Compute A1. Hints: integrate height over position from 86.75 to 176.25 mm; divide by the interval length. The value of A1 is 1.41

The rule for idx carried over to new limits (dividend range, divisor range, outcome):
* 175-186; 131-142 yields 1.02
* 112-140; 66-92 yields 0.96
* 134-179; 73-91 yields 0.94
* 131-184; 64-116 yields 0.96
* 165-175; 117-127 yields 0.97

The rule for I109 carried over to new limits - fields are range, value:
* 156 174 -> 1.39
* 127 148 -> 1.38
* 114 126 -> 1.43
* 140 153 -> 1.38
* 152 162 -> 1.38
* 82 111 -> 1.45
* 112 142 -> 1.41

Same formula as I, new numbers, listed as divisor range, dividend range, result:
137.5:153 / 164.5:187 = 1.02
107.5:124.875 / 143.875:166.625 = 0.98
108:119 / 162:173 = 0.99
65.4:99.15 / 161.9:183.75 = 0.96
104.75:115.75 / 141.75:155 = 0.97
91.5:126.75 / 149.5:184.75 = 0.97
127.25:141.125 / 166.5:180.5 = 1.00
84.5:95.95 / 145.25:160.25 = 0.95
